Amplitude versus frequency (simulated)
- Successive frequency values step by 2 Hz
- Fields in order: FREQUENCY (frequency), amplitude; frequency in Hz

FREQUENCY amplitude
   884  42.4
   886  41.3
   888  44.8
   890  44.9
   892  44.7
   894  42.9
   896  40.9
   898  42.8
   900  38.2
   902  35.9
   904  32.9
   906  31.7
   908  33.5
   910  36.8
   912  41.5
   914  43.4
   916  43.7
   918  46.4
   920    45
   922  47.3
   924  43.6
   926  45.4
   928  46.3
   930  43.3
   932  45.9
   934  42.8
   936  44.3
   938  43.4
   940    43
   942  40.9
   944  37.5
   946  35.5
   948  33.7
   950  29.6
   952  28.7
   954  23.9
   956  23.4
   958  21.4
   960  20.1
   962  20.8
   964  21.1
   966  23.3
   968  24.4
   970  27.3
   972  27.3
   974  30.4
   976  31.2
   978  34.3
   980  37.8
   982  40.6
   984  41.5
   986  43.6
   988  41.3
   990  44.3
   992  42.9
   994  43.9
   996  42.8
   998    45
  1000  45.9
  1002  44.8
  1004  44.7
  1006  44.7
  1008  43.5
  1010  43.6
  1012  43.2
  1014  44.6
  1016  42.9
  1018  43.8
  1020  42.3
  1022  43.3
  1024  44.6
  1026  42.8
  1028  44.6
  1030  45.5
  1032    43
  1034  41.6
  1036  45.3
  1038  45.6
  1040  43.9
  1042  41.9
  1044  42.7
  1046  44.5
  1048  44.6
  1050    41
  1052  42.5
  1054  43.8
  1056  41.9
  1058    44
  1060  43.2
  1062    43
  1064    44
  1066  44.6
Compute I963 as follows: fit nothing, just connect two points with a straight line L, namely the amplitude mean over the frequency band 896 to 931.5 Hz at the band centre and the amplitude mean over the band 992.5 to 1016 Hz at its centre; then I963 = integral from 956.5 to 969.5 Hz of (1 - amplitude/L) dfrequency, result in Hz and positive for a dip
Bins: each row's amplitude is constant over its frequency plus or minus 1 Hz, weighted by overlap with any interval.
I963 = 6.3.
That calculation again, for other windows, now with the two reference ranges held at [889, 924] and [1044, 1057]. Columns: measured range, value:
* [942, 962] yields 6.28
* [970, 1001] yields 2.15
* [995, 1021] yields -0.99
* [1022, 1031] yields -0.34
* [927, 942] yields -0.98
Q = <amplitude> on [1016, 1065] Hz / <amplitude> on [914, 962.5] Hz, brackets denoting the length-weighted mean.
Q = 1.2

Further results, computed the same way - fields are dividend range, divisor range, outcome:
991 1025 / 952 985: 1.56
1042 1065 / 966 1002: 1.14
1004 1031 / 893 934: 1.06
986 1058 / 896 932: 1.06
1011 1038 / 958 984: 1.54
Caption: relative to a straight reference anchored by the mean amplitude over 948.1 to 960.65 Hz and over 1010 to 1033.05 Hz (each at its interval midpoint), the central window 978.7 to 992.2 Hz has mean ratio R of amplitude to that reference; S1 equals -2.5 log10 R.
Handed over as -0.22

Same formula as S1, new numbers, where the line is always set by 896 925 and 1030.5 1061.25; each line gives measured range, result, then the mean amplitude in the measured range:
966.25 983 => 0.31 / 31.3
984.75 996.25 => -0.03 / 43.1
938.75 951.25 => 0.12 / 36.7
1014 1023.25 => -0.01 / 43.3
